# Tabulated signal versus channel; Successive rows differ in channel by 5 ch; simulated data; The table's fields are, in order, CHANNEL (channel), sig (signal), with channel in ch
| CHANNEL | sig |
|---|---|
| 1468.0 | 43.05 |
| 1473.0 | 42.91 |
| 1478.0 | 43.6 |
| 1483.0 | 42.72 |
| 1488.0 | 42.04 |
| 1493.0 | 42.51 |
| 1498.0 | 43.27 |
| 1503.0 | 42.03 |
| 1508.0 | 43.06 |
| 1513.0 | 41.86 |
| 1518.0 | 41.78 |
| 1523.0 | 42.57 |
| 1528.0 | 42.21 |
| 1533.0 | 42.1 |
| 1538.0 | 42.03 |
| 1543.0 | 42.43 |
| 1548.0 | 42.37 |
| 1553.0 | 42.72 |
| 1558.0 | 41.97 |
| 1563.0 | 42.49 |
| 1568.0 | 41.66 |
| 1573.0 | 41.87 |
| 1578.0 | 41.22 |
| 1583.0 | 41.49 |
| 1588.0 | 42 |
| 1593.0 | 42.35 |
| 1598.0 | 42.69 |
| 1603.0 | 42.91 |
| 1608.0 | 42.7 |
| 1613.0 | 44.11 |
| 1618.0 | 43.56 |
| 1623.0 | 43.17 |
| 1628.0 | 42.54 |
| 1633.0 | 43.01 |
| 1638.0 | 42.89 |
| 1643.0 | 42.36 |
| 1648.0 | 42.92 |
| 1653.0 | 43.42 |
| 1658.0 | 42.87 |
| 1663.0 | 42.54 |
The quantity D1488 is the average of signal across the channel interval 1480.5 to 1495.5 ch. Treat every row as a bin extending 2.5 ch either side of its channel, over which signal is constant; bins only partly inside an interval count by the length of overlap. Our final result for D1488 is 42.4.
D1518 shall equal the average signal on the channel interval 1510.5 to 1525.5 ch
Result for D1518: 42.1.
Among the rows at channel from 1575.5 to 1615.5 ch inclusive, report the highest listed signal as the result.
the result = 44.11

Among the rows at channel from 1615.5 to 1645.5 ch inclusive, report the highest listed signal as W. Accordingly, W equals 43.56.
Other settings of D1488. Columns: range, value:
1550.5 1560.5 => 42.3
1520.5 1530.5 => 42.4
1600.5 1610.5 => 42.8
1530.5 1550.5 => 42.2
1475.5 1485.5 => 43.2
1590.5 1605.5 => 42.6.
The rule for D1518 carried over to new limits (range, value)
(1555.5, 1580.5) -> 41.8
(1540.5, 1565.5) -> 42.4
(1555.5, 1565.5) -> 42.2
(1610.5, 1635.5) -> 43.3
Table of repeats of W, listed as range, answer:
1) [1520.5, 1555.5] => 42.72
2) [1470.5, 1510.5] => 43.6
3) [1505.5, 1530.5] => 43.06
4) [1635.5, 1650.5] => 42.92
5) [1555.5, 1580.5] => 42.49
